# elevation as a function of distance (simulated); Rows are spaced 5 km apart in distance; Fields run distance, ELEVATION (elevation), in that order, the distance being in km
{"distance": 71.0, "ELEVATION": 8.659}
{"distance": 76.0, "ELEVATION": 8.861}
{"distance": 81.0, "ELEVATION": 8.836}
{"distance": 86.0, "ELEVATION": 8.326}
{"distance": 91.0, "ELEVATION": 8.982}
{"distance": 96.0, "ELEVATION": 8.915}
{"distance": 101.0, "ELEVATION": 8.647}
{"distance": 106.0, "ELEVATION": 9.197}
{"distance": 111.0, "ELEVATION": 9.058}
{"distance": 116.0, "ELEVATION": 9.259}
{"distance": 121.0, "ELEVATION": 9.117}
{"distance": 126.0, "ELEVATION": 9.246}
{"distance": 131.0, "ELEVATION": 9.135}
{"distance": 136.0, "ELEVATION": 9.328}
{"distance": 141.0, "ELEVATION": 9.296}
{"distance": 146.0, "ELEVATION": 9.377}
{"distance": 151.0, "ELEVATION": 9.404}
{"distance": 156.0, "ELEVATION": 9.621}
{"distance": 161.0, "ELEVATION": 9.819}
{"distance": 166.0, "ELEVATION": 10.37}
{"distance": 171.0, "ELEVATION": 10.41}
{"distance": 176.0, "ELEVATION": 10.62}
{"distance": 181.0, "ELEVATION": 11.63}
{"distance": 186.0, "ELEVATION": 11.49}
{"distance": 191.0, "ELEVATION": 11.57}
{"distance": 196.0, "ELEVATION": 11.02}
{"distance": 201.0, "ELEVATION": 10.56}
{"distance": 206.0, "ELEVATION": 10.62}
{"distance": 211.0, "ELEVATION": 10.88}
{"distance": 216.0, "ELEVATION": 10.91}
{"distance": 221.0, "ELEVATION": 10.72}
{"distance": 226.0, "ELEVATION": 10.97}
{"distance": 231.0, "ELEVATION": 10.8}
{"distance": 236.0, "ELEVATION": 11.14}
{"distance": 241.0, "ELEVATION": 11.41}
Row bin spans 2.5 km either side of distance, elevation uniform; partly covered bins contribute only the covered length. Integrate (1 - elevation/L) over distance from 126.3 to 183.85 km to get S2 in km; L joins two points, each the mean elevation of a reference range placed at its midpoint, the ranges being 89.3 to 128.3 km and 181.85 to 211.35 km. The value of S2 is 1.3 km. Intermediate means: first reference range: 9.05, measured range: 9.89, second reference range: 11.1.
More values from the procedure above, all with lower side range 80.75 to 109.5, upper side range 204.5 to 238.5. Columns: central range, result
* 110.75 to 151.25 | 0.7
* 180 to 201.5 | -1.9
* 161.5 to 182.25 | -1.1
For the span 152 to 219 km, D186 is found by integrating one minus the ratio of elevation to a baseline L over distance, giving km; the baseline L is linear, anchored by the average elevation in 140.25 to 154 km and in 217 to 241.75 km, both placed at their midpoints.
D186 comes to -3.9 km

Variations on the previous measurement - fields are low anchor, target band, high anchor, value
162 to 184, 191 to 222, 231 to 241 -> 0.22 km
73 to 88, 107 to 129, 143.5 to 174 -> 0.16 km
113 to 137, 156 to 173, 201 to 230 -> -0.36 km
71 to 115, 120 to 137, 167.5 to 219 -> 0.70 km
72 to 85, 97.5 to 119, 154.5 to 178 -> 0.49 km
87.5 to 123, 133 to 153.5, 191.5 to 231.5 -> 0.67 km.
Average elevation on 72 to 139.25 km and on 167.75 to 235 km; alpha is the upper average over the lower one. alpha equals 1.2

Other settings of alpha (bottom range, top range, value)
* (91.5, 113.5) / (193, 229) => 1.21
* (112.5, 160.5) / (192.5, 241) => 1.17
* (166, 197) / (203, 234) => 0.98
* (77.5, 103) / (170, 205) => 1.26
